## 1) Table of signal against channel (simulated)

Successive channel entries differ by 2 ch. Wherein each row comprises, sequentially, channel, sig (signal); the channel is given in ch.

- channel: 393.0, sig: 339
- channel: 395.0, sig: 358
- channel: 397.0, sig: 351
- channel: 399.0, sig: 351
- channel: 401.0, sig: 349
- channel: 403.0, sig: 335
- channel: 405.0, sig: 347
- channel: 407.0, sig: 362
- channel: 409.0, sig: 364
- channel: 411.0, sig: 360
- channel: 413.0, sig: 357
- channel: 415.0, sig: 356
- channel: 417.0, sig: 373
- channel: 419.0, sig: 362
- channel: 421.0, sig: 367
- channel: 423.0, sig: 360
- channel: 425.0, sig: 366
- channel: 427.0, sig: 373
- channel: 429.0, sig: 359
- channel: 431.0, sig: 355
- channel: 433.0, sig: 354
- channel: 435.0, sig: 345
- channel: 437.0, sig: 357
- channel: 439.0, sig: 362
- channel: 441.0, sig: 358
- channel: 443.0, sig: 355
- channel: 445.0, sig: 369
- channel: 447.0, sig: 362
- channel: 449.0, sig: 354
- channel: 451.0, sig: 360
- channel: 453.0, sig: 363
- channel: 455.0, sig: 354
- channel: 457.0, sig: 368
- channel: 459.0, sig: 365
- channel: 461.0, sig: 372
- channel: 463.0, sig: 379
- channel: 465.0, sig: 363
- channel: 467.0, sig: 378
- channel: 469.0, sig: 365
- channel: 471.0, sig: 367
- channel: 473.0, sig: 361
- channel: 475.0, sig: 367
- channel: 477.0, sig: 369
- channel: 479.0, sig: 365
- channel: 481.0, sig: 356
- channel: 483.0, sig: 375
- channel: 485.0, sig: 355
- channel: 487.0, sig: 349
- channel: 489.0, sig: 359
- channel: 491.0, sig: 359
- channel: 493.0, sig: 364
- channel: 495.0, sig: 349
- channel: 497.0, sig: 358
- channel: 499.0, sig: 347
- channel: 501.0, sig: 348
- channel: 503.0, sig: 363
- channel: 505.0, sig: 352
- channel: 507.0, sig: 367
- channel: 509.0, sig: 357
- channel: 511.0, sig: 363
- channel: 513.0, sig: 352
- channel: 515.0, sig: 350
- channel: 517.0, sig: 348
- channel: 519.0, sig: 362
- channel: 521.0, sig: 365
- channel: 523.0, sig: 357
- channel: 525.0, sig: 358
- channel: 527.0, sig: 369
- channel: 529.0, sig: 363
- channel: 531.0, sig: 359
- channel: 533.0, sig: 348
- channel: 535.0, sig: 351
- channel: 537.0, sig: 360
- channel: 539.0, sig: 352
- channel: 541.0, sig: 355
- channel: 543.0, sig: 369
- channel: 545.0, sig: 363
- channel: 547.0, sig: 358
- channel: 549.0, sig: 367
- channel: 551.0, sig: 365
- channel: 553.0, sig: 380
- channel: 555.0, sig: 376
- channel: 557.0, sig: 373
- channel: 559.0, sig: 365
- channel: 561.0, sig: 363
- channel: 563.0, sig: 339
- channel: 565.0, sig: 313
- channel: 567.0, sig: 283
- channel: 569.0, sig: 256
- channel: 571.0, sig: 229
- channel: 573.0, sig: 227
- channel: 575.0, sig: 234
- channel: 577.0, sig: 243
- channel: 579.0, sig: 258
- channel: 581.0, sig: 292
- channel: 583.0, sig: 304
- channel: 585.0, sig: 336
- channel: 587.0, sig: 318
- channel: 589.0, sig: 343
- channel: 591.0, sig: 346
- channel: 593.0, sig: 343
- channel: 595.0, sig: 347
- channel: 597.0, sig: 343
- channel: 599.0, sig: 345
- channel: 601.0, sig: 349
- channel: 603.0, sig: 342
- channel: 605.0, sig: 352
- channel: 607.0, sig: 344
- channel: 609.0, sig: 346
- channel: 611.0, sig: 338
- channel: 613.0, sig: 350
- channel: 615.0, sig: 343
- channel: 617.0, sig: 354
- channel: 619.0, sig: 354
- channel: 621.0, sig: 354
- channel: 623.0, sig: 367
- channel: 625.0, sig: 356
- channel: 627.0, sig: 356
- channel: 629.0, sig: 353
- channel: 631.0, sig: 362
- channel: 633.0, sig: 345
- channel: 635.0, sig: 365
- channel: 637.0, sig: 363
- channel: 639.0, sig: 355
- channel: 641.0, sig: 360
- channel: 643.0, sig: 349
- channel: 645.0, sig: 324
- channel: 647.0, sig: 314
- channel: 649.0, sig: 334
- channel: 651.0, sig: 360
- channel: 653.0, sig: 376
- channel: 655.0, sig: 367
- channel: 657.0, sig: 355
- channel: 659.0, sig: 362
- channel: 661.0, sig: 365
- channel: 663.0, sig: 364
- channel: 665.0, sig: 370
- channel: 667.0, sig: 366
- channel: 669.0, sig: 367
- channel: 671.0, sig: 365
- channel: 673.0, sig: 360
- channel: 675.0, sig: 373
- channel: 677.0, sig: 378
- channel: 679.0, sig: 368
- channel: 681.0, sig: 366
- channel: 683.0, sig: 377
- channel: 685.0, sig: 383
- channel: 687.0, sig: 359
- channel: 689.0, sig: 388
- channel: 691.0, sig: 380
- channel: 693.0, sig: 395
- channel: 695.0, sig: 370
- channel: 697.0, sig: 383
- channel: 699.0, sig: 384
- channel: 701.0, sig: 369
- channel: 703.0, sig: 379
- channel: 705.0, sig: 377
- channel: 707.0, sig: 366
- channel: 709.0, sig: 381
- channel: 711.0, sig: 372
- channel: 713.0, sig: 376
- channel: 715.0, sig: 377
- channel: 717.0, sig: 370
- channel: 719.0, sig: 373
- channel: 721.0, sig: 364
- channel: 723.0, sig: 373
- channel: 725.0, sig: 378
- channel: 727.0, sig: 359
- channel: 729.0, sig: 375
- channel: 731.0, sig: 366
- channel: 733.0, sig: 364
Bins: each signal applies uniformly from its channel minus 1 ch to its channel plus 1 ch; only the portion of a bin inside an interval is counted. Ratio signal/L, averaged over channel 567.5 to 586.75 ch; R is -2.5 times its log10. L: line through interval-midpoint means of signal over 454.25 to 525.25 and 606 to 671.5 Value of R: 0.316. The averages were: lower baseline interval 361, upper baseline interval 355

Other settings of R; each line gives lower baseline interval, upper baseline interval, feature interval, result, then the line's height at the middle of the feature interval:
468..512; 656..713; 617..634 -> 0.04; 368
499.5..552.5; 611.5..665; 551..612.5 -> 0.11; 356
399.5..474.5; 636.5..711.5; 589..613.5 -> 0.06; 365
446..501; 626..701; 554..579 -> 0.21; 363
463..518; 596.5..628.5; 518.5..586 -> 0.07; 355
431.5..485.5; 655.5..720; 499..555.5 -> 0.02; 366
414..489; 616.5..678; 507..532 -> 0.01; 361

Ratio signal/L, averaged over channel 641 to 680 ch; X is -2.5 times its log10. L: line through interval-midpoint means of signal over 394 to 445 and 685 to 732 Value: 0.04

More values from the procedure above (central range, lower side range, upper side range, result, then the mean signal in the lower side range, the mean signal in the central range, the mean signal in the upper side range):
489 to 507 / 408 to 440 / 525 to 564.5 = 0.02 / 361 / 356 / 361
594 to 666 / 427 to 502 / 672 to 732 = 0.05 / 361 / 352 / 374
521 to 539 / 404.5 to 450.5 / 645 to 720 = 0.02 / 360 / 358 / 369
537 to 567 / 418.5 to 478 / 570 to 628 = -0.06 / 363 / 357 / 325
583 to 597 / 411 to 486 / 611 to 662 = 0.06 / 363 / 337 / 353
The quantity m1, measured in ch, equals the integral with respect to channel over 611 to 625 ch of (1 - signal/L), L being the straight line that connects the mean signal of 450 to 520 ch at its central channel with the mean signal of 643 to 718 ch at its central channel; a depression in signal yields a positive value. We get 0.5 ch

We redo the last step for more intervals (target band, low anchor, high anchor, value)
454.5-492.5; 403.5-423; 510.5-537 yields -0.6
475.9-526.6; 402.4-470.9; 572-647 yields -1.0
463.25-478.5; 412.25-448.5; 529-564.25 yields -0.3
